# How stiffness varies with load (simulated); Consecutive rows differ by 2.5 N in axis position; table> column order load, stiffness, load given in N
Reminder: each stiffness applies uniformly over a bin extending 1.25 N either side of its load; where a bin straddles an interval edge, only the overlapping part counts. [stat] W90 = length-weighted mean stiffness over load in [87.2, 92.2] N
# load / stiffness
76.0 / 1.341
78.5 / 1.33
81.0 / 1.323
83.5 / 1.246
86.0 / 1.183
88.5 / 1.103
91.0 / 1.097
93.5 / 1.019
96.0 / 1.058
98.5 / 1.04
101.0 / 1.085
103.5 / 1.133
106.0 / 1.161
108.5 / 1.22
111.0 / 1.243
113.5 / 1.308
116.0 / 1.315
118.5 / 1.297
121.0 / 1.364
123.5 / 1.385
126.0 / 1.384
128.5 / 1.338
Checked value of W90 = 1.1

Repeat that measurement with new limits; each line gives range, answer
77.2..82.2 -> 1.33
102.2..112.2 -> 1.19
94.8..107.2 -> 1.1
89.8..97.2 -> 1.06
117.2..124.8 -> 1.35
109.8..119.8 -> 1.29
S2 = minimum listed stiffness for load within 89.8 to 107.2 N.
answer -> 1.019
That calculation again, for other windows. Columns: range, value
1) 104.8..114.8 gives 1.161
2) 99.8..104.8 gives 1.085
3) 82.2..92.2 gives 1.097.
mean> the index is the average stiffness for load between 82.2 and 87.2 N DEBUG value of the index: 1.22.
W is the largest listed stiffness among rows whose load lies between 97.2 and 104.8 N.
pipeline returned 1.133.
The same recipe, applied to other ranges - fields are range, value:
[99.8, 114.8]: 1.308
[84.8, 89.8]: 1.183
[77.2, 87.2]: 1.33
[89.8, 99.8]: 1.097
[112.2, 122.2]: 1.364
